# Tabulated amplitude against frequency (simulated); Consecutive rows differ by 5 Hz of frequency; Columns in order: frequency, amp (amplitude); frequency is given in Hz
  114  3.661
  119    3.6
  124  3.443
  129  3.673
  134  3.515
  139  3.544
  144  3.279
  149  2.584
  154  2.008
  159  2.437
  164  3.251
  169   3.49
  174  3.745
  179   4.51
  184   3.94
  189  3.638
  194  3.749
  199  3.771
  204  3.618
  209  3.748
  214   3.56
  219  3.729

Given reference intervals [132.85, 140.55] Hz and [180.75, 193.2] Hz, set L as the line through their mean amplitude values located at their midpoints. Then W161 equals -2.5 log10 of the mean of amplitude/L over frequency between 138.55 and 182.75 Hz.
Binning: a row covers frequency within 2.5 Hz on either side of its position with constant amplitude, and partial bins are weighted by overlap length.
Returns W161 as 0.15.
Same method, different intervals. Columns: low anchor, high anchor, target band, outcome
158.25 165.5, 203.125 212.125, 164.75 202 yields -0.17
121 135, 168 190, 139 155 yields 0.29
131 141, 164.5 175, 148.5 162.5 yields 0.43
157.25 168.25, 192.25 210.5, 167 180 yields -0.21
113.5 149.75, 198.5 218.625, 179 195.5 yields -0.08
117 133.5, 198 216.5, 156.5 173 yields 0.16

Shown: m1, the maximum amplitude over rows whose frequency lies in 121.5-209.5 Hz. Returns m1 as 4.51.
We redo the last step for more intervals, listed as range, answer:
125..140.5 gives 3.673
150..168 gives 3.251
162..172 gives 3.49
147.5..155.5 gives 2.584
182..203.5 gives 3.94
